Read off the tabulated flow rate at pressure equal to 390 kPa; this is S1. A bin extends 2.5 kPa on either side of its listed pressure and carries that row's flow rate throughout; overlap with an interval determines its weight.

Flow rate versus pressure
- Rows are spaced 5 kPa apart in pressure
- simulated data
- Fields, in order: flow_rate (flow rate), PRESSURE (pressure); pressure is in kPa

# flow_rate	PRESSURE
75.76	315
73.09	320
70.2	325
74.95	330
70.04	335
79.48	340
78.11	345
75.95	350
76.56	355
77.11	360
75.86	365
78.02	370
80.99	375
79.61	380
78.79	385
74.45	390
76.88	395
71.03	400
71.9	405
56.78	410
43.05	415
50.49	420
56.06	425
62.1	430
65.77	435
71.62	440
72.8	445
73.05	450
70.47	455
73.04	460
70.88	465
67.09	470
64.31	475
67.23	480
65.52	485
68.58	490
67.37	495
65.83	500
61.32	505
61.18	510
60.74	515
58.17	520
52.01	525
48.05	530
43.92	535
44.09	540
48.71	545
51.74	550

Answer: 74.45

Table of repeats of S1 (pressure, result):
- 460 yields 73.04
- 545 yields 48.71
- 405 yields 71.9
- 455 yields 70.47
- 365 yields 75.86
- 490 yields 68.58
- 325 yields 70.2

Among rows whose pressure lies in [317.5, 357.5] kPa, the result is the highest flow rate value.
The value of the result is 79.48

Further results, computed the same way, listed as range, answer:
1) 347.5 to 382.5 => 80.99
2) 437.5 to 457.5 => 73.05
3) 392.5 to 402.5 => 76.88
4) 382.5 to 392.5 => 78.79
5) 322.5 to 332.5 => 74.95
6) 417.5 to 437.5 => 65.77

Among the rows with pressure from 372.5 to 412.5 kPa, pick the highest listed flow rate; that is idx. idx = 80.99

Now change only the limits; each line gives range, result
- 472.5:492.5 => 68.58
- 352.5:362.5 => 77.11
